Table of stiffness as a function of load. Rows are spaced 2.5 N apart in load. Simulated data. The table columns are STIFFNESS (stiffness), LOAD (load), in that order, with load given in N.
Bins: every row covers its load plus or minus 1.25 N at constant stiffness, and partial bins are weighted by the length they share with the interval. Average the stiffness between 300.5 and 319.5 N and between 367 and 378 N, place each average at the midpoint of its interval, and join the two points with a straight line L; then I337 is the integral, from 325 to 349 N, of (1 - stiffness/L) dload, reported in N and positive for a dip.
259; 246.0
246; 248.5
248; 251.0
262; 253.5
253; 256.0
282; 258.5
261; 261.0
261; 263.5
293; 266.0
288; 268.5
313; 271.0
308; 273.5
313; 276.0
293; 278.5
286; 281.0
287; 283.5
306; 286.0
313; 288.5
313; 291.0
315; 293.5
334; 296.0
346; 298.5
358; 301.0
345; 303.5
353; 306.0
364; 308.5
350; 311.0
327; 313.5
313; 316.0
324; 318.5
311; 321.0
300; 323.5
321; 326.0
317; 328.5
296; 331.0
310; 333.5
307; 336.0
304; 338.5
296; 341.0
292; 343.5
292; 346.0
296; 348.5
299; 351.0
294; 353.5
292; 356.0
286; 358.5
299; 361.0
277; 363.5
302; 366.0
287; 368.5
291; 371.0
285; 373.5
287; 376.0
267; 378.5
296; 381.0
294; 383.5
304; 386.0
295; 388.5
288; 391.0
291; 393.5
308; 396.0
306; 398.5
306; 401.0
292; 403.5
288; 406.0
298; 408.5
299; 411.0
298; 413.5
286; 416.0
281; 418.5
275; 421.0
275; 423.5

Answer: 1.1 N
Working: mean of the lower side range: 341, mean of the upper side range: 286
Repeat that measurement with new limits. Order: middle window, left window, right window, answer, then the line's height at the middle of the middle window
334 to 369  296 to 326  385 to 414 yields 2.5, 318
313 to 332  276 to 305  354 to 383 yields -0.5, 306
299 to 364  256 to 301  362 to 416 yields -3.5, 297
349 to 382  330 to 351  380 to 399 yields 1.0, 298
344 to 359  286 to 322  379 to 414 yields 1.0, 314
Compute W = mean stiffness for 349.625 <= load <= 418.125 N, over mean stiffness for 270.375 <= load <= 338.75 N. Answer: 0.92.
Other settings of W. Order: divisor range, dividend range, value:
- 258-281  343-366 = 1.01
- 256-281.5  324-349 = 1.05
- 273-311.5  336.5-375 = 0.90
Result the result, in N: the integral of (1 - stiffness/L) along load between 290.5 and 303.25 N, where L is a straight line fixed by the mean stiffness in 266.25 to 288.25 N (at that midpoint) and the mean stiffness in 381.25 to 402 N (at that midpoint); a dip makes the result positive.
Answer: -1.5 N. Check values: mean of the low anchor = 300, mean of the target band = 335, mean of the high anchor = 299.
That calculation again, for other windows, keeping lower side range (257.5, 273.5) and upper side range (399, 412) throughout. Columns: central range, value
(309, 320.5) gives -1.6 N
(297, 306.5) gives -2.0 N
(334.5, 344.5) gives -0.3 N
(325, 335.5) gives -0.7 N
